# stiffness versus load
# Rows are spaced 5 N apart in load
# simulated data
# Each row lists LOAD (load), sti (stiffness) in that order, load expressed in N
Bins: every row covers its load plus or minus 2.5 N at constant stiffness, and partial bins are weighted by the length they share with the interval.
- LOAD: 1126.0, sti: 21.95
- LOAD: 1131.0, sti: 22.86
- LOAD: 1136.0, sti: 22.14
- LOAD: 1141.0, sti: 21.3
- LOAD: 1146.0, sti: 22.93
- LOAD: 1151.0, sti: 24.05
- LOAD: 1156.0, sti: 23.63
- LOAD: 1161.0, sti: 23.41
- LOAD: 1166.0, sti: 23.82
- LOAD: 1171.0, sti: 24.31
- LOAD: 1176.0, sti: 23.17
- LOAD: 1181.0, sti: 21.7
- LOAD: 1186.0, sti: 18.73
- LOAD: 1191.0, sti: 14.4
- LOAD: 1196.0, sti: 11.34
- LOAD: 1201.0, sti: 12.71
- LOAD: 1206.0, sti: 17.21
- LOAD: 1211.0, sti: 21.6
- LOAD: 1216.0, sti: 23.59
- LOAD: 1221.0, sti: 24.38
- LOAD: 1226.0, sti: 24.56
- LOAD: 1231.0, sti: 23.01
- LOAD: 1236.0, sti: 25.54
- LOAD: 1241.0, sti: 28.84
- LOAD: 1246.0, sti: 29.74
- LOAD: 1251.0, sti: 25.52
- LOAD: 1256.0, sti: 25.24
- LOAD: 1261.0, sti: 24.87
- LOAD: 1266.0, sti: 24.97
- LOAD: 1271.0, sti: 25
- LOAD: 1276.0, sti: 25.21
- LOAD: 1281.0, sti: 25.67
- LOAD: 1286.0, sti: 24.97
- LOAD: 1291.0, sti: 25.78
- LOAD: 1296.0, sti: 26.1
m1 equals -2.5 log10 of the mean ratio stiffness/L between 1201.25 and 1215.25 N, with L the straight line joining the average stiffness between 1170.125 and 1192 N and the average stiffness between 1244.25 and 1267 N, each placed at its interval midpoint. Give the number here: 0.20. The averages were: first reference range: 20.6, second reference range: 26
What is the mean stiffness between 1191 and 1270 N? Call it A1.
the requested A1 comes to 22.6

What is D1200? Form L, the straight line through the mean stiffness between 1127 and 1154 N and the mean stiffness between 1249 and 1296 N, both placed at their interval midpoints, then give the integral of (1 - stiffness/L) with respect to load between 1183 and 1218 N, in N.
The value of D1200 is 9.99 N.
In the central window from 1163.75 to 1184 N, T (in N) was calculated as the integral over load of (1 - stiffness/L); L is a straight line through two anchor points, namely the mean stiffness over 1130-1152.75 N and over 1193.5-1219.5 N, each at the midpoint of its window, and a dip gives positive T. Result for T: -3.06 N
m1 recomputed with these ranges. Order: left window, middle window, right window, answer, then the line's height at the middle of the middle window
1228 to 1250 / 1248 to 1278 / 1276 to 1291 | 0.03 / 26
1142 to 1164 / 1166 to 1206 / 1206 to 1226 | 0.24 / 23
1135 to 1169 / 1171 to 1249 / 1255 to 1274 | 0.13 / 24.1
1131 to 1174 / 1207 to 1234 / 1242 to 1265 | 0.10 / 25.4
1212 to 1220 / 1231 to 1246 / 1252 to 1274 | -0.12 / 24.2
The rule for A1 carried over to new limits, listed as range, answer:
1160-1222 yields 19.8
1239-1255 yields 27.7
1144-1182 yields 23.4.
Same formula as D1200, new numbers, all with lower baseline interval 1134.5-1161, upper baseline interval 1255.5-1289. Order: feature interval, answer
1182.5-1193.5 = 3.1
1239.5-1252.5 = -1.8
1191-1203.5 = 5.9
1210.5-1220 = 0.4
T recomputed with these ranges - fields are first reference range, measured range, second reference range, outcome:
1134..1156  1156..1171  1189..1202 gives -3.7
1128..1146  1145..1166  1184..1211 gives -3.6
